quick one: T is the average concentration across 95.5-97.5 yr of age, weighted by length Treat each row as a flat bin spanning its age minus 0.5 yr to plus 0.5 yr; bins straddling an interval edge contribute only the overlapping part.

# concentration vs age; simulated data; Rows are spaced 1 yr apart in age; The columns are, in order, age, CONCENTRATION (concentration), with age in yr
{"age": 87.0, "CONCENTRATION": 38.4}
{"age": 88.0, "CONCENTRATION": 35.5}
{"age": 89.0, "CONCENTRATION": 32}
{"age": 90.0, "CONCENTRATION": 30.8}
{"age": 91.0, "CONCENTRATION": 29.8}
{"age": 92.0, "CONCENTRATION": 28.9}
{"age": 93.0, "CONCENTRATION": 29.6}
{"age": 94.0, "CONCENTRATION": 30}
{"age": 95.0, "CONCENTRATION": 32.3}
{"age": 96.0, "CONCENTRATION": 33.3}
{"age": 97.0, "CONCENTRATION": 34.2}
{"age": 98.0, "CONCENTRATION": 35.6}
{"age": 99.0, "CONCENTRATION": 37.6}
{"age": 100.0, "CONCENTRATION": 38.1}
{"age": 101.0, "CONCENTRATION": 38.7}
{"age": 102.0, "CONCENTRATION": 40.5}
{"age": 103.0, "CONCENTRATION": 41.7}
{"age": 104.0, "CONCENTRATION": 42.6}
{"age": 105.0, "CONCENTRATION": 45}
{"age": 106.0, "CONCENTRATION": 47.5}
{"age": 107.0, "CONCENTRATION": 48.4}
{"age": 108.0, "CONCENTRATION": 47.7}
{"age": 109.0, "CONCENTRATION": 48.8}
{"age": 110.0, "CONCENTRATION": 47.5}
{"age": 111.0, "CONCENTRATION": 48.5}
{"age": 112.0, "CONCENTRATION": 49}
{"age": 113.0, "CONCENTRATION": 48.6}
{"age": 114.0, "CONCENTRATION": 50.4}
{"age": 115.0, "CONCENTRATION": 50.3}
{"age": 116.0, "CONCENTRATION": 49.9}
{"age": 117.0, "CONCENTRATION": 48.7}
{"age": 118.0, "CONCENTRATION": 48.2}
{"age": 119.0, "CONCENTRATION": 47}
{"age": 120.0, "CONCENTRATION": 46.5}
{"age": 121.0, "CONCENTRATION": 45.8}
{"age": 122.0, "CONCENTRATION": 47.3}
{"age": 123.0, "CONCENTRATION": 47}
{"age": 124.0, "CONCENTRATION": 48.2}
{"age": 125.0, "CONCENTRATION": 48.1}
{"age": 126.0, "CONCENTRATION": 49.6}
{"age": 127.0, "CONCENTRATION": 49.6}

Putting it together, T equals 33.8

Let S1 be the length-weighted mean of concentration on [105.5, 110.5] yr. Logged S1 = 48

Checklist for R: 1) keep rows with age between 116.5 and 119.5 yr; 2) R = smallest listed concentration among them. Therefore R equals 47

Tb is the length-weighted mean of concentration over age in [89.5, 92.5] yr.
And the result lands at 29.8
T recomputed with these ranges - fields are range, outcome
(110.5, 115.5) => 49.4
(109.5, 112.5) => 48.3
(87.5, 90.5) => 32.8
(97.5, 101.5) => 37.5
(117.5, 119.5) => 47.6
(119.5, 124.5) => 47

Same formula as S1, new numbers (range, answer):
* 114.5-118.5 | 49.3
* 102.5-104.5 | 42.2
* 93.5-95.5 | 31.1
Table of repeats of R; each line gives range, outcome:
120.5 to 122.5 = 45.8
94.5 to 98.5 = 32.3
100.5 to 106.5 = 38.7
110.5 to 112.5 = 48.5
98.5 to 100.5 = 37.6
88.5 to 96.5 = 28.9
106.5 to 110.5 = 47.5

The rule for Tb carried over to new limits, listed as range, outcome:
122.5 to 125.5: 47.8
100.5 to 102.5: 39.6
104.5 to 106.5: 46.2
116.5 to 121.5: 47.2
